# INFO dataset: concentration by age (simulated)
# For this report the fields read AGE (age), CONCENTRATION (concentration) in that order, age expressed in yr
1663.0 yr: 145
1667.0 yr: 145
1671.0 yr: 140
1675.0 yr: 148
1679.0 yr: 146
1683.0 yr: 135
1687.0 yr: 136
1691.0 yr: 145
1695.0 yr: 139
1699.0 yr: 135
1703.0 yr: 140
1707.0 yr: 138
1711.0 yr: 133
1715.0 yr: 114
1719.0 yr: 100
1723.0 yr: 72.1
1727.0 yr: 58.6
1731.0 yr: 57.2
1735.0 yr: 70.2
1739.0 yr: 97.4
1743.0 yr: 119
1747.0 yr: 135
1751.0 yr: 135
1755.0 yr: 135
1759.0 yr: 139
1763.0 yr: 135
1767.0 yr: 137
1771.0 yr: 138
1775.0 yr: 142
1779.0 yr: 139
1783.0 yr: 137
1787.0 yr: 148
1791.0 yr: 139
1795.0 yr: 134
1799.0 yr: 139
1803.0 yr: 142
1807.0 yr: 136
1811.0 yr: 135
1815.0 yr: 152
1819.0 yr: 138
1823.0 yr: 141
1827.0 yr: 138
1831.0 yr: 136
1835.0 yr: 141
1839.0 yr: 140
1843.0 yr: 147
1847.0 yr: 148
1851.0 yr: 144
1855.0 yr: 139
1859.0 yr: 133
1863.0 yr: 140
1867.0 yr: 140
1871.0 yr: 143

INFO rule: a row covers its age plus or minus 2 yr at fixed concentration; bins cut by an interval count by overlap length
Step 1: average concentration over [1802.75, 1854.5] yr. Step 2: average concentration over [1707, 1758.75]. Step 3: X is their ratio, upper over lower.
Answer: 1.3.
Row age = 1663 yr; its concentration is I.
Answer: 145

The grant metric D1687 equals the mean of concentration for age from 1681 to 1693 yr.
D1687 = 139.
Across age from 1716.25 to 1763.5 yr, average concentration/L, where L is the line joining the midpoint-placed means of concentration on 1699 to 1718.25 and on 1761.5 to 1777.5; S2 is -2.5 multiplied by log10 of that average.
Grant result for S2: 0.28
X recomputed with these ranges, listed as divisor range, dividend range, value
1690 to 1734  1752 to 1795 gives 1.26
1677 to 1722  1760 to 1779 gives 1.05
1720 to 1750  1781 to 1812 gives 1.56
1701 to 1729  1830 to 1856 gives 1.32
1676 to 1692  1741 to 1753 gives 0.92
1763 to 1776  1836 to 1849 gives 1.05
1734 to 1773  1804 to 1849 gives 1.12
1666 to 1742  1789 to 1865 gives 1.19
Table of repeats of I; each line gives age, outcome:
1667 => 145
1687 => 136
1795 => 134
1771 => 138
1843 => 147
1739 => 97.4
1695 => 139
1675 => 148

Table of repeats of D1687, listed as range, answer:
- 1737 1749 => 117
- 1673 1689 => 141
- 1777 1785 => 138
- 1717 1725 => 86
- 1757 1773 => 137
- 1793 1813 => 137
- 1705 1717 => 128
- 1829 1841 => 139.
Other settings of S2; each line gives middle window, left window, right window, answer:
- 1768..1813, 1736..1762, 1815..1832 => -0.05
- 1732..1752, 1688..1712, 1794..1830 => 0.28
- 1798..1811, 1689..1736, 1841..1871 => -0.07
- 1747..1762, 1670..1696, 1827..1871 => 0.04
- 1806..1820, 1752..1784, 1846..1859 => -0.01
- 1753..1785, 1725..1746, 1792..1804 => -0.22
